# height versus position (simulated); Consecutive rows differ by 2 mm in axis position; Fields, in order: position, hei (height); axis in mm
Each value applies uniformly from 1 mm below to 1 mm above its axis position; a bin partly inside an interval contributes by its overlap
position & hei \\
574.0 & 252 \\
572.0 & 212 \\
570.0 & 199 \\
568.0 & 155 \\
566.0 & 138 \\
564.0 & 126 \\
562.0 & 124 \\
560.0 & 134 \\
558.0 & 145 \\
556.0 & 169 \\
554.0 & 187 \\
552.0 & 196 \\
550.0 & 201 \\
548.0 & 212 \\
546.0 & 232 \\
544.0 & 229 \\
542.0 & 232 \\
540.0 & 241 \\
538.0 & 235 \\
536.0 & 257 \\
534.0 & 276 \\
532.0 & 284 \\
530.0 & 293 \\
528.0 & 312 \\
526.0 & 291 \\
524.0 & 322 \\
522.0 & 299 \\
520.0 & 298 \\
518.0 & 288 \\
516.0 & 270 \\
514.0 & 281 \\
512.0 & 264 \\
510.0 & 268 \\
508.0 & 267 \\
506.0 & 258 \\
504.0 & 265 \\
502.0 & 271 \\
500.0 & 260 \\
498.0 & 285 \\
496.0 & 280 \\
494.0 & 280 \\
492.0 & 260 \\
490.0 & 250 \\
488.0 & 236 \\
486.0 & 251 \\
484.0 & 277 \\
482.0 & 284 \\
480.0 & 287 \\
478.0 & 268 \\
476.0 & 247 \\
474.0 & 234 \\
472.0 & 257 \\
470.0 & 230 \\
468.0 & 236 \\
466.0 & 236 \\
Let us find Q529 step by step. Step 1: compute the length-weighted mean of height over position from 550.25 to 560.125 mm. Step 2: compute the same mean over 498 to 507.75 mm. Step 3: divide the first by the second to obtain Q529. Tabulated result 0.6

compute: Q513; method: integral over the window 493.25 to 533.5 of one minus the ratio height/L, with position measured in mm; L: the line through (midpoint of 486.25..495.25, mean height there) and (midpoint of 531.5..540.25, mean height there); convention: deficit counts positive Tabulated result -3.76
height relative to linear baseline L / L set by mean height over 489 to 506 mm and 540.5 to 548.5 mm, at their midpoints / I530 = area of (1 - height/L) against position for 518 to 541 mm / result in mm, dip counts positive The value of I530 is -3.97 mm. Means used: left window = 268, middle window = 283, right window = 228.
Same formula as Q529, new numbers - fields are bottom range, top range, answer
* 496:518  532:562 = 0.78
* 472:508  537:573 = 0.71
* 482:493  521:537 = 1.13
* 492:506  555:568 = 0.52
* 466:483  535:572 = 0.75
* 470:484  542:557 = 0.79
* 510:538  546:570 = 0.59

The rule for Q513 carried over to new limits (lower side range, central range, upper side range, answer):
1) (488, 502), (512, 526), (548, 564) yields -3.97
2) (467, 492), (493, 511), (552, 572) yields -3.30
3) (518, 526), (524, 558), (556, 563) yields -3.24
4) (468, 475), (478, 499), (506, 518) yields -1.37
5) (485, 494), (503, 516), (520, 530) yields 0.65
